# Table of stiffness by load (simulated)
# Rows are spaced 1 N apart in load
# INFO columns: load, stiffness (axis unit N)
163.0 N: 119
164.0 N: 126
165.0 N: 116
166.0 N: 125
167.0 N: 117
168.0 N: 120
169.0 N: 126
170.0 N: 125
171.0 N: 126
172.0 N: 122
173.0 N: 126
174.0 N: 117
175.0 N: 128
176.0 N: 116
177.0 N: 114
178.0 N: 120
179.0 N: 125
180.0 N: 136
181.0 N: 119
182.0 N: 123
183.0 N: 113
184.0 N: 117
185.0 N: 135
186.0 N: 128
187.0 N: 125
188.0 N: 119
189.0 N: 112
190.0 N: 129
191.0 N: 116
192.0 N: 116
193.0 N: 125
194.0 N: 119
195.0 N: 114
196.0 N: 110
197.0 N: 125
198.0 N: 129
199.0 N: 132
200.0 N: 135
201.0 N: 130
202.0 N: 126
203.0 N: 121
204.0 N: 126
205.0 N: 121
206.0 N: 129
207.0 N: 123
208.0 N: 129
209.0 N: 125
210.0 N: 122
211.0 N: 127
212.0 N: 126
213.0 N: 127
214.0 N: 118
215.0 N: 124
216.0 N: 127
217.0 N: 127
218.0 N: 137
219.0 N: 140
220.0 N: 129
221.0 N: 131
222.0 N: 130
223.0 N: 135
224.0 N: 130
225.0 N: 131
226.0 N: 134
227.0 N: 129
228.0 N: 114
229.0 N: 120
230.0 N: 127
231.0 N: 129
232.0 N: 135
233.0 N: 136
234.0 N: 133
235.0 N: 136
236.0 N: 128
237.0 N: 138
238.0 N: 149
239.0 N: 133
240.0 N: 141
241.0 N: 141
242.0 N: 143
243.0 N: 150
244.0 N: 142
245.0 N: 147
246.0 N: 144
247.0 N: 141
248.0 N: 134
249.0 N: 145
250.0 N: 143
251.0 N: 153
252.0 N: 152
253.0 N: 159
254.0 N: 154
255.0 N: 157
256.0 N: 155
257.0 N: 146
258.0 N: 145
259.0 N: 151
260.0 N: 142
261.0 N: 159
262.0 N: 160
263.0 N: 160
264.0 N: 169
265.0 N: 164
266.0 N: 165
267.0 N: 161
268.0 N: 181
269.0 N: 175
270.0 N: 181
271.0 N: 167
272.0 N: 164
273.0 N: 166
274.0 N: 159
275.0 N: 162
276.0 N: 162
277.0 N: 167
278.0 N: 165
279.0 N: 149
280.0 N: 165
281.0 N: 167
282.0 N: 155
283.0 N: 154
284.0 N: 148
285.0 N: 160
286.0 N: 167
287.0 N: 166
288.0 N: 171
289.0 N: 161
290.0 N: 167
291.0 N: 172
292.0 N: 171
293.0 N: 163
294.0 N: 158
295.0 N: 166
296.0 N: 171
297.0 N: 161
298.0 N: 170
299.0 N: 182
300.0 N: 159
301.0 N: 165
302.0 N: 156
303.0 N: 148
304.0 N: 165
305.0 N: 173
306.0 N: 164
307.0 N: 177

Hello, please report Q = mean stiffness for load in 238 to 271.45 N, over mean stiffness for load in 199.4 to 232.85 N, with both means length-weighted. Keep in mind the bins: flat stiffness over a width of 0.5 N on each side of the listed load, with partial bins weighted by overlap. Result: 1.2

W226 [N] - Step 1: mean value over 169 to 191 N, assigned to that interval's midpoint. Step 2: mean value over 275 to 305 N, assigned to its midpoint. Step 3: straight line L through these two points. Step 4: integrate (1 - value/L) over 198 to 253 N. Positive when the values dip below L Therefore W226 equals 2.51 N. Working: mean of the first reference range 123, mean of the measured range 133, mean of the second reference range 163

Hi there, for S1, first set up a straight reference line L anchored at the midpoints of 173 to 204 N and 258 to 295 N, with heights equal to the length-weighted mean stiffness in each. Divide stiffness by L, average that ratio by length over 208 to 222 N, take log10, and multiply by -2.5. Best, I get 0.06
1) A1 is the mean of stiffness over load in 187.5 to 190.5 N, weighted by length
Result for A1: 120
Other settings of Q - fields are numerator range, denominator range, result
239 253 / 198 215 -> 1.15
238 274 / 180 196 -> 1.27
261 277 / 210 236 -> 1.29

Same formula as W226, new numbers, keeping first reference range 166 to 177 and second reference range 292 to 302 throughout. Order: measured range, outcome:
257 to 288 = -0.88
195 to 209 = 0.77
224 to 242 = 1.35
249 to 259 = -0.02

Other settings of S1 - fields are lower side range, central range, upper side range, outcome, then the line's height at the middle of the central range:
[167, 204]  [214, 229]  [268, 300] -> 0.07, 138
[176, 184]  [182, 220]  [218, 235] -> 0.01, 125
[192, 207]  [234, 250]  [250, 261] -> 0.03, 145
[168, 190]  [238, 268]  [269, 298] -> 0.01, 152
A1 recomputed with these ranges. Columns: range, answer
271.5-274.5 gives 163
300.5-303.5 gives 156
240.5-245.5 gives 145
